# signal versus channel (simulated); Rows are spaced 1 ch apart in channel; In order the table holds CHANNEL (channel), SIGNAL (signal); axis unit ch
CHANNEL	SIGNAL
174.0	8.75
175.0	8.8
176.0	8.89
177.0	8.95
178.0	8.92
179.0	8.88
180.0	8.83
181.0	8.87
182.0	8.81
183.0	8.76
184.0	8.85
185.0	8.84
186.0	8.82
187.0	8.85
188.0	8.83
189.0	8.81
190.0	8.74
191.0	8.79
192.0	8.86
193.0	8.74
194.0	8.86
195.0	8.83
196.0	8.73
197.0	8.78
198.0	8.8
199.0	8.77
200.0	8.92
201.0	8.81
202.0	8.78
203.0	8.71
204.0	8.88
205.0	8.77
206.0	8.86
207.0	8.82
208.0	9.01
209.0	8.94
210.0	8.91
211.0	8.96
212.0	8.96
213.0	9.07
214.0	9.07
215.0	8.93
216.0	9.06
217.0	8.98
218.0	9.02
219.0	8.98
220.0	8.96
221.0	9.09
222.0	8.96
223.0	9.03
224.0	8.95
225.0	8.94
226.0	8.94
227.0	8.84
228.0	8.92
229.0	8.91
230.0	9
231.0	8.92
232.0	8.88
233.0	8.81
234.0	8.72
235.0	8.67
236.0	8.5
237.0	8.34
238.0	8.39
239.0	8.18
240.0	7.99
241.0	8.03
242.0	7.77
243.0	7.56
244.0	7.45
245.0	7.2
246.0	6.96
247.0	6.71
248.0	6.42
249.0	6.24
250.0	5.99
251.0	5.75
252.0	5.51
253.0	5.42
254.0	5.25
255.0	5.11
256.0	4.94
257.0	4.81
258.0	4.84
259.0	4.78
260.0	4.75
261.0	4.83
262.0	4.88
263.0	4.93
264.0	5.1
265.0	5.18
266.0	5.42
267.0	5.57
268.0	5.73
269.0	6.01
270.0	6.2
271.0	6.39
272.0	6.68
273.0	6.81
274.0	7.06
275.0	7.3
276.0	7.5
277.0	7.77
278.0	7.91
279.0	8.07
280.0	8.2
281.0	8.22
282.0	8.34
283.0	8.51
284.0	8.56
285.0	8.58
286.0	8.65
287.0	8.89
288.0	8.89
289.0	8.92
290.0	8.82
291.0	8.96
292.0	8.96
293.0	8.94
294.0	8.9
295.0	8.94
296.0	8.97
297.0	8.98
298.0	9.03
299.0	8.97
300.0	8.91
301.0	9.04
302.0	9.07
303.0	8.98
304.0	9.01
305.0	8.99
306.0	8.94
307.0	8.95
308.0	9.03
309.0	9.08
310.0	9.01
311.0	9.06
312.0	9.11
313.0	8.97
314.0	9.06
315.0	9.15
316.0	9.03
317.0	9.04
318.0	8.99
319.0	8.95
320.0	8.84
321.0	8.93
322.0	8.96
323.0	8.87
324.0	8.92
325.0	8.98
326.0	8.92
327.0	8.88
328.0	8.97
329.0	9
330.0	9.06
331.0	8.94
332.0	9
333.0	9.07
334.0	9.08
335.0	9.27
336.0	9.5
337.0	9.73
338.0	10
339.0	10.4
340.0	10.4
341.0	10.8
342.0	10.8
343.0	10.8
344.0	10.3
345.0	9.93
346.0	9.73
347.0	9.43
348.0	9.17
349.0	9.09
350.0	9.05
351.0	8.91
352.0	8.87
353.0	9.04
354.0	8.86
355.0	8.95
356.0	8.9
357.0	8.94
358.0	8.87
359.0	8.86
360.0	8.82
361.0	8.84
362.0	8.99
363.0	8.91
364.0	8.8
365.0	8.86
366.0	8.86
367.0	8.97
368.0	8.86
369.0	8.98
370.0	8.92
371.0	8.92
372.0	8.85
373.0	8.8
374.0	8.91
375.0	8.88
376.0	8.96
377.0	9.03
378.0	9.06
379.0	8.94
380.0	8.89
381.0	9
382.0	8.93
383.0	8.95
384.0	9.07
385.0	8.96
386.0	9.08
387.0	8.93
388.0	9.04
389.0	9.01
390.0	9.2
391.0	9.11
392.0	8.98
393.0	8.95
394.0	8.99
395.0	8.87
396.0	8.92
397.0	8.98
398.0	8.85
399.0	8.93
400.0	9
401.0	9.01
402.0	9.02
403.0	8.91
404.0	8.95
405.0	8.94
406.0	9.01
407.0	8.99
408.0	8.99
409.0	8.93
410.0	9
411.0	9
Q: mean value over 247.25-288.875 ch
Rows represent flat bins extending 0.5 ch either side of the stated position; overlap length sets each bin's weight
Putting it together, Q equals 6.51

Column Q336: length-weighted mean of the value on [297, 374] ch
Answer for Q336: 9.15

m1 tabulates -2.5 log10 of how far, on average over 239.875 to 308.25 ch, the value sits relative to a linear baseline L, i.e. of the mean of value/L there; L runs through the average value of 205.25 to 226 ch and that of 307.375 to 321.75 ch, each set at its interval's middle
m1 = 0.23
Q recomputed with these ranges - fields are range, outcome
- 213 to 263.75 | 7.49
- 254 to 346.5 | 8.25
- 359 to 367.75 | 8.88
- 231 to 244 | 8.31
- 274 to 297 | 8.47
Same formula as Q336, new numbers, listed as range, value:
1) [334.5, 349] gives 9.99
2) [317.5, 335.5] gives 8.98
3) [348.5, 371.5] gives 8.92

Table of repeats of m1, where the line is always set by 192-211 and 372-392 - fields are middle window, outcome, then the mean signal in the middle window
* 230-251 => 0.14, 7.77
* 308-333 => -0.01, 8.99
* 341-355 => -0.07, 9.56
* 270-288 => 0.14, 7.83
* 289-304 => -0.01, 8.96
